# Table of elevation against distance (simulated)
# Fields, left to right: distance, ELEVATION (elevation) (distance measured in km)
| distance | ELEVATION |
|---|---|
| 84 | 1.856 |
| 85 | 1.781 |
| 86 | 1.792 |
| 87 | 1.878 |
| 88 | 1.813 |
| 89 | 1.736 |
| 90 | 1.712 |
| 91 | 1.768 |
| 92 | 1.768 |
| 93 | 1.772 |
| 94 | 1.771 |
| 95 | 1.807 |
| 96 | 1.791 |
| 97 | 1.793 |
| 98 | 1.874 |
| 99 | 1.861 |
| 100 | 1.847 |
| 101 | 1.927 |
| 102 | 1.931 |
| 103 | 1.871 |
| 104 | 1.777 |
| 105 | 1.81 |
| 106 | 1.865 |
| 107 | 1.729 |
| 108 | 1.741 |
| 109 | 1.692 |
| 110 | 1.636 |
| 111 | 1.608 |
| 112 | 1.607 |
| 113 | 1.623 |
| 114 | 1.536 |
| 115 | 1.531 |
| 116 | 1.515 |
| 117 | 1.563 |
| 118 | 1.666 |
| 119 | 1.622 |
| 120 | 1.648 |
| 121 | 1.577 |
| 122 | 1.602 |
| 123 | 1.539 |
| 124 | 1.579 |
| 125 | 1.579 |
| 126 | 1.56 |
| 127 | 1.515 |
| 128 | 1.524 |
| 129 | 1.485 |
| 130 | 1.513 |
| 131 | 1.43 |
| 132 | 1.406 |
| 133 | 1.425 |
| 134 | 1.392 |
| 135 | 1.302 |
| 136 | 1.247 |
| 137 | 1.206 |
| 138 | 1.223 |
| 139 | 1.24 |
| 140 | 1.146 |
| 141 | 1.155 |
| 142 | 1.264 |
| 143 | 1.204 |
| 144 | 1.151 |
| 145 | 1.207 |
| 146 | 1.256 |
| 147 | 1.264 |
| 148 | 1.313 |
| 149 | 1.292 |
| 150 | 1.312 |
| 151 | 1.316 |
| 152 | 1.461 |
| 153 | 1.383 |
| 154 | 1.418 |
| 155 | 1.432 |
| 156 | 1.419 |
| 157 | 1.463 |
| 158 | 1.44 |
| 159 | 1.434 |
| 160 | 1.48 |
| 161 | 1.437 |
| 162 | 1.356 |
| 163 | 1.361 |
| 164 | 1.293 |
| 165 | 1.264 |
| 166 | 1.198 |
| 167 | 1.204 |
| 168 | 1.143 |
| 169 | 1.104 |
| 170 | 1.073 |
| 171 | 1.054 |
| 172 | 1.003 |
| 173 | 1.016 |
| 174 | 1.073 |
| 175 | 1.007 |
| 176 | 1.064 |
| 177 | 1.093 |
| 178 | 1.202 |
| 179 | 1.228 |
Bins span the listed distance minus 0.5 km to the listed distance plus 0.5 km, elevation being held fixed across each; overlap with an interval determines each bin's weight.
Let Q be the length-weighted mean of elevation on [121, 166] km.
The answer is 1.37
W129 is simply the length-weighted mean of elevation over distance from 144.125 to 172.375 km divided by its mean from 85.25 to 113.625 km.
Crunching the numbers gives 0.7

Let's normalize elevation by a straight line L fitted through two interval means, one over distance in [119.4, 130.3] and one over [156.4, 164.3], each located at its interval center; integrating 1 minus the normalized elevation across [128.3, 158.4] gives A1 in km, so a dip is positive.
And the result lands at 3.1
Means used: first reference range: 1.56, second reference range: 1.41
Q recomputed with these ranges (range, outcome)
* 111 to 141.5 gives 1.47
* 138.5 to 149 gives 1.22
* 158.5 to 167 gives 1.34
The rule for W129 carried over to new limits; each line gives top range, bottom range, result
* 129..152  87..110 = 0.72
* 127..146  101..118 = 0.77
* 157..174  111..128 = 0.79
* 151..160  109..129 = 0.90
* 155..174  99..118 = 0.74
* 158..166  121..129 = 0.88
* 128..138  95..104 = 0.74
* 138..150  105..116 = 0.74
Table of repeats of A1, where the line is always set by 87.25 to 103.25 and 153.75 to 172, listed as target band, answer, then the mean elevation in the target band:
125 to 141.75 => 1.8 km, 1.37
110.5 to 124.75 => 0.5 km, 1.59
